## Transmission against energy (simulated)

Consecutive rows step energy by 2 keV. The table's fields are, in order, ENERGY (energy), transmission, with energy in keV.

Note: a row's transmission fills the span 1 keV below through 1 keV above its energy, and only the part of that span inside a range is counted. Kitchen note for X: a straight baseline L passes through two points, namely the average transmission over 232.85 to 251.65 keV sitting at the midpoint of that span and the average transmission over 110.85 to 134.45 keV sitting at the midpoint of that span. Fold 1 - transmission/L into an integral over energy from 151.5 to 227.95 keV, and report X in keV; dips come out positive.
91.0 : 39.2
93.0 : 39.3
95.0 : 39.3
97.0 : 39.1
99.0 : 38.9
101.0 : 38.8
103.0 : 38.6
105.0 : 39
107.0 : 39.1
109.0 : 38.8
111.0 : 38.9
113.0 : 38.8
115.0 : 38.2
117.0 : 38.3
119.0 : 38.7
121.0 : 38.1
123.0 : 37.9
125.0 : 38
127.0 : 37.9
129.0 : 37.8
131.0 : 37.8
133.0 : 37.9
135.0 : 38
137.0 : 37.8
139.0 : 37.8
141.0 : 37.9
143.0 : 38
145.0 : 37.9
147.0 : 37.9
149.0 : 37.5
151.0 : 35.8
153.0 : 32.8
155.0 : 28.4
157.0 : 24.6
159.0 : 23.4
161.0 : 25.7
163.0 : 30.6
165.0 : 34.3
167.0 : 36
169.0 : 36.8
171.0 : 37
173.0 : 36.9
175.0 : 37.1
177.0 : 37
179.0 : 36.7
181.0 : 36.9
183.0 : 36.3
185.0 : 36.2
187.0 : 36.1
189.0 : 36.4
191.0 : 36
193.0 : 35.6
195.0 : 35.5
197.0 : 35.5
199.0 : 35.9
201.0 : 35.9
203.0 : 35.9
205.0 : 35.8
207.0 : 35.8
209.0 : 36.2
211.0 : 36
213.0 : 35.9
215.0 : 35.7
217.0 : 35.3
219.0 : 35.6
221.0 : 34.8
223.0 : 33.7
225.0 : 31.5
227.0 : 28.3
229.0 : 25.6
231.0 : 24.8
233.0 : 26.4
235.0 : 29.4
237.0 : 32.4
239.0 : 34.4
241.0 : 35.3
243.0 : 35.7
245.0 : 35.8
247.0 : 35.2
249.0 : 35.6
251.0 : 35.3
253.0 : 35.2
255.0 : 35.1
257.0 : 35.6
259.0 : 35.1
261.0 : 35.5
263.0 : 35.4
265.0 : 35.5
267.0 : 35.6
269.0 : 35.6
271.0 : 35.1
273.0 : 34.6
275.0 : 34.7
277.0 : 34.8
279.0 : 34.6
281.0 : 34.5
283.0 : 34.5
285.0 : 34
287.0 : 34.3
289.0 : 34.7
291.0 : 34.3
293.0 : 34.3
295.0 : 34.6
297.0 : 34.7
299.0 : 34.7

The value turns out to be 2.9 keV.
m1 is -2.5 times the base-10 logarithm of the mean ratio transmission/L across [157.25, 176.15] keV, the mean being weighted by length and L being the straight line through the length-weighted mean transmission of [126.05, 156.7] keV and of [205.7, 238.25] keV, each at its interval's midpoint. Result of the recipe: 0.08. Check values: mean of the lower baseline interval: 36.5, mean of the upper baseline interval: 32.4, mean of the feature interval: 32.8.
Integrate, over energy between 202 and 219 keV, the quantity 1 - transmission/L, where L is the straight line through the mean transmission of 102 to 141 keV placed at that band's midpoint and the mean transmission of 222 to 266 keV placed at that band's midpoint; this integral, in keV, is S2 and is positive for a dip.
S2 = -0.7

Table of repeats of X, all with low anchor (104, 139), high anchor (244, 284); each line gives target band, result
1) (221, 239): 3.1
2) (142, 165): 3.3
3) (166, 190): 0.3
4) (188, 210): 0.4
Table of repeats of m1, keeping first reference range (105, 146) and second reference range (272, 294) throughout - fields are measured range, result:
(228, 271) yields 0.053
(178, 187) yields 0.011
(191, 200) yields 0.027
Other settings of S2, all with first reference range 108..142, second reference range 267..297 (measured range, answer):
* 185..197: 0.3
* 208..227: 0.8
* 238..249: 0.1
